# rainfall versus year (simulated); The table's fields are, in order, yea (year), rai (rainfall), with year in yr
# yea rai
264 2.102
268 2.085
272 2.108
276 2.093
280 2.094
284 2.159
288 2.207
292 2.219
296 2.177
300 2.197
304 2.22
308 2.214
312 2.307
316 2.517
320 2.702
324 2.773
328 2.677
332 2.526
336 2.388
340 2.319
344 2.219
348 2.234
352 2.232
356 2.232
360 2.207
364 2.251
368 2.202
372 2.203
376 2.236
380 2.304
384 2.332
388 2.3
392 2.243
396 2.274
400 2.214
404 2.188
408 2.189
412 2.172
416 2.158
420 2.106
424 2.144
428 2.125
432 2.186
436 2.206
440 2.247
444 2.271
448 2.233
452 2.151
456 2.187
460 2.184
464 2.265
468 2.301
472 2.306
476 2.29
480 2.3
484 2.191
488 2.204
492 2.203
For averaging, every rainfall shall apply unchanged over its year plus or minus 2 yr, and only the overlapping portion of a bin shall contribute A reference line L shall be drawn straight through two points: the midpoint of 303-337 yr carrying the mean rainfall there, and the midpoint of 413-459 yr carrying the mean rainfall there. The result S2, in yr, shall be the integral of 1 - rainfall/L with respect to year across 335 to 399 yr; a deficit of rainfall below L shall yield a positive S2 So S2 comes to 2.9 yr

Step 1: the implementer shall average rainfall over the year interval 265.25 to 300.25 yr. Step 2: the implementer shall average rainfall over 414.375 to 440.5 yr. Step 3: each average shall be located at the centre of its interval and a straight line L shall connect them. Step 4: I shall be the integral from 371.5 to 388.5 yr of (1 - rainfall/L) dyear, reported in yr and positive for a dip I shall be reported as -1.0 yr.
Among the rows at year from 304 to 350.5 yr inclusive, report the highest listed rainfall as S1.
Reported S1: 2.773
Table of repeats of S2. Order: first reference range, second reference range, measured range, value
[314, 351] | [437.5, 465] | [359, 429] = 3.8 yr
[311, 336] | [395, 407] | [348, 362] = 1.2 yr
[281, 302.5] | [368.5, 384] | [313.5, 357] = -4.3 yr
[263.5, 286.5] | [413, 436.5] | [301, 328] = -4.3 yr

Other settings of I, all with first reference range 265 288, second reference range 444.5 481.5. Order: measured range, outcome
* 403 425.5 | 0.5 yr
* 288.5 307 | -0.6 yr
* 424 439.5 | 0.3 yr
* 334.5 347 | -0.8 yr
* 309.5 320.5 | -1.7 yr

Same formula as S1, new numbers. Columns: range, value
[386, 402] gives 2.3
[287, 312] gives 2.307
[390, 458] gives 2.274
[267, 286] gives 2.159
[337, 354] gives 2.319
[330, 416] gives 2.526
